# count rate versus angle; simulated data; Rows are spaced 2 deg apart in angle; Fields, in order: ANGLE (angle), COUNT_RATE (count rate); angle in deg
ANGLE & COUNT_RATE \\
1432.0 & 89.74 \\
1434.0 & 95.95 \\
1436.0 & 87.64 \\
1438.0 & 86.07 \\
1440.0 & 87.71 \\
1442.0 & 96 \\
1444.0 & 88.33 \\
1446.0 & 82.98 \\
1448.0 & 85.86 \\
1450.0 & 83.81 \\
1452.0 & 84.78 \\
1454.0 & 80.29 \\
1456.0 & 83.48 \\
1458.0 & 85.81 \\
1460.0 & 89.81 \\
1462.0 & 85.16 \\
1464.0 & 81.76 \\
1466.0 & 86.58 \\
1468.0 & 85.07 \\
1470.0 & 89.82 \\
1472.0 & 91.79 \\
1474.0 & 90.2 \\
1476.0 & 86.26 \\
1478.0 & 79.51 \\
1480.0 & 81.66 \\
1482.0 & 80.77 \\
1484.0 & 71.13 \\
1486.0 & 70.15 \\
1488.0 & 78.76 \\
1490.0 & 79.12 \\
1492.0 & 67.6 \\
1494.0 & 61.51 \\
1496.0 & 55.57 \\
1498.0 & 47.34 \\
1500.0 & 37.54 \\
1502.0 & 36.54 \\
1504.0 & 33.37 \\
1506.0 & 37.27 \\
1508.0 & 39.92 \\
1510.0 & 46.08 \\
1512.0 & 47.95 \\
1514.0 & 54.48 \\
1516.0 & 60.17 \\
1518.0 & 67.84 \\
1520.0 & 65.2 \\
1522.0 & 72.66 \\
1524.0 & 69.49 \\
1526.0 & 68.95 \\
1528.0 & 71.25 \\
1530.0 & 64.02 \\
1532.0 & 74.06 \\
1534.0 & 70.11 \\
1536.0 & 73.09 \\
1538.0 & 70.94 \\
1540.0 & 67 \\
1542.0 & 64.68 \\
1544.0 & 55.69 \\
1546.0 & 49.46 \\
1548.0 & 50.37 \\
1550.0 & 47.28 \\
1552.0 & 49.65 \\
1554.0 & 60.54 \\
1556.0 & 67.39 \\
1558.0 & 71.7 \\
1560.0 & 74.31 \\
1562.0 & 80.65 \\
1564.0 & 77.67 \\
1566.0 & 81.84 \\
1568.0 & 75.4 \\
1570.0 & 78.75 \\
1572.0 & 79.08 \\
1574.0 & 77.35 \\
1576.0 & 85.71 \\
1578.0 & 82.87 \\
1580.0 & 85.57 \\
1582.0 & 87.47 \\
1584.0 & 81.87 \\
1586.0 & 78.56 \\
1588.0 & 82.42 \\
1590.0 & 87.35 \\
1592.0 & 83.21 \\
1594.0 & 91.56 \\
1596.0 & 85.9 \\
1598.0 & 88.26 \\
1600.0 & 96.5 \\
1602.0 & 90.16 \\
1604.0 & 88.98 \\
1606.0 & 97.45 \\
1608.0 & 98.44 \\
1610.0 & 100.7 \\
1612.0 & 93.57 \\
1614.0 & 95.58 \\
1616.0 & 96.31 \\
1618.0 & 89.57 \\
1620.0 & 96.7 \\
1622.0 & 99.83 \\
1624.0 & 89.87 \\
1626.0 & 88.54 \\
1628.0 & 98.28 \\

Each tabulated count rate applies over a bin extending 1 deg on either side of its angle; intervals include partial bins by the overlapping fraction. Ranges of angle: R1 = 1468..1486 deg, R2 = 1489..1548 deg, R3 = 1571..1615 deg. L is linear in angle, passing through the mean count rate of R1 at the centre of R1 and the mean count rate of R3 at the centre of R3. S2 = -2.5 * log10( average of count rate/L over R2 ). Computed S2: 0.40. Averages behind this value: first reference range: 83.2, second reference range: 88.1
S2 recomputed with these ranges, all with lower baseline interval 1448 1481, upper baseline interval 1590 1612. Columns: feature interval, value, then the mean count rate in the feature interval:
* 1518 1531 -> 0.27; 68.5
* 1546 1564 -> 0.39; 62.8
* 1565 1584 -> 0.12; 81.6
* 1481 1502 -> 0.34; 63.6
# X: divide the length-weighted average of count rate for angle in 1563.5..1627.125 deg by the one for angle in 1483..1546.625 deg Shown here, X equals 1.46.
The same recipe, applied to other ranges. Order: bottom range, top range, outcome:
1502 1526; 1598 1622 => 1.76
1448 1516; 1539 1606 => 1.09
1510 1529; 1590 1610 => 1.45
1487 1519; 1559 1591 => 1.52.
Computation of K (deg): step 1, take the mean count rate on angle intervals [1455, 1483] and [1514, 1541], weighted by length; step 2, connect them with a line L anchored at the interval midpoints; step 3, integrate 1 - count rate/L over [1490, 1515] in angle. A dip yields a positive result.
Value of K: 9.1 deg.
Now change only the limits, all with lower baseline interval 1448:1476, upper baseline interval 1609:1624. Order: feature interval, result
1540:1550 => 3.9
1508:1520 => 4.6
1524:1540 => 3.6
